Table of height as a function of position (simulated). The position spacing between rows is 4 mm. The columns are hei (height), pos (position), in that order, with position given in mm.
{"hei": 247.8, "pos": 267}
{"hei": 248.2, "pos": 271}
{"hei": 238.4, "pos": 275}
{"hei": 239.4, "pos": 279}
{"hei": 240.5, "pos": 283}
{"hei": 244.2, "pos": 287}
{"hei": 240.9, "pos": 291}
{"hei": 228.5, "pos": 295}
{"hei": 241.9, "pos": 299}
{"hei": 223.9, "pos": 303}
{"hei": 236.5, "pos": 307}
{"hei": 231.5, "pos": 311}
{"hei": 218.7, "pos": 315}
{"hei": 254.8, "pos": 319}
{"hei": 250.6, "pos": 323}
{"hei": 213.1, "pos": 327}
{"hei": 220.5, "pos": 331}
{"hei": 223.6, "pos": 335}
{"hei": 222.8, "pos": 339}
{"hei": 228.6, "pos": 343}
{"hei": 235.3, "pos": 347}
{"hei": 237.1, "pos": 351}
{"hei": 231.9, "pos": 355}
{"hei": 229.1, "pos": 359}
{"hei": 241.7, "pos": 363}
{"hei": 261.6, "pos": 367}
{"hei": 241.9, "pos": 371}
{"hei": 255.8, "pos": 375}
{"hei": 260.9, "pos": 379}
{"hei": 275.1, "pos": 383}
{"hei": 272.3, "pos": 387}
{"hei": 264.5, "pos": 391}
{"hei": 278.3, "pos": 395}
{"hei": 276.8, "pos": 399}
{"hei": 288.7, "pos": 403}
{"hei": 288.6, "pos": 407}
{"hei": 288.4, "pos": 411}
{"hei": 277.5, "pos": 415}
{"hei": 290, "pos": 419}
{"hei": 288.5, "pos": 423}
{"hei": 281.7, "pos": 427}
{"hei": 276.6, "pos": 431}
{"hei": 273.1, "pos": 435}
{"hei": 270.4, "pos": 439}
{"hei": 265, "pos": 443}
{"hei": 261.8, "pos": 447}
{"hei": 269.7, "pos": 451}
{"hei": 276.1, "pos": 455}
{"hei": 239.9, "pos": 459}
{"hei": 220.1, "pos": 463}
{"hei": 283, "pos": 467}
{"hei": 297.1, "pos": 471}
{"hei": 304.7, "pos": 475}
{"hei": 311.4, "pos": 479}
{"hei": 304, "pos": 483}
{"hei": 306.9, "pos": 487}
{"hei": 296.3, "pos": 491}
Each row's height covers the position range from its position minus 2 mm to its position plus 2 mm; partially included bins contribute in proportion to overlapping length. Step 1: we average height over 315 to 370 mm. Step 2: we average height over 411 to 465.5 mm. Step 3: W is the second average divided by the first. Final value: 1.15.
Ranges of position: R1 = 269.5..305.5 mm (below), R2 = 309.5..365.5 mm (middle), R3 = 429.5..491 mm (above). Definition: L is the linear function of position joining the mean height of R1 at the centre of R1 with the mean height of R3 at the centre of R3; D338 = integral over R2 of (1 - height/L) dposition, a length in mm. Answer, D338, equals 4.05 mm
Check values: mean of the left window 238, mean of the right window 278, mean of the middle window 232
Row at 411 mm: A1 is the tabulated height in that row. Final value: 288.4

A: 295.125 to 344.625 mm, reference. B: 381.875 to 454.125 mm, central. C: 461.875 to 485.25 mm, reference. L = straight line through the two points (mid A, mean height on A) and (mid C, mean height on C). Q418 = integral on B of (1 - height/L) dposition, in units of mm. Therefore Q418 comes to -2.5 mm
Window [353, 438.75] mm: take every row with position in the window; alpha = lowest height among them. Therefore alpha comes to 229.1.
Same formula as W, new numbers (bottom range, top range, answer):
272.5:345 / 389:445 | 1.20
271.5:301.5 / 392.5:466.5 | 1.14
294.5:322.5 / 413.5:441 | 1.19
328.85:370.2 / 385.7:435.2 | 1.20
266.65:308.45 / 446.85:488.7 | 1.17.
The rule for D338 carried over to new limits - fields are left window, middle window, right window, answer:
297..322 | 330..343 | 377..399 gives 1.3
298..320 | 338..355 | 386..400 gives 1.3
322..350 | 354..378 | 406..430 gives 0.4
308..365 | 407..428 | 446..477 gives -2.4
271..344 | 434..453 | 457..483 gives 0.2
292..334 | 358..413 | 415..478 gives -2.5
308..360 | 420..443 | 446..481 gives -1.2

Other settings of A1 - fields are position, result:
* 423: 288.5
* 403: 288.7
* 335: 223.6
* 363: 241.7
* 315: 218.7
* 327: 213.1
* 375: 255.8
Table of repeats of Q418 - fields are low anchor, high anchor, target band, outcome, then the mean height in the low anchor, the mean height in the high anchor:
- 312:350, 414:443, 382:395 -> -0.6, 230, 279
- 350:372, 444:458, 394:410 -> -2.0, 241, 267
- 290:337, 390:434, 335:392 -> 2.6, 232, 282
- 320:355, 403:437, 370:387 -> -0.3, 230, 283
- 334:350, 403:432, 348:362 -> 0.3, 228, 285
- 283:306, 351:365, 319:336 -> 0.4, 236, 235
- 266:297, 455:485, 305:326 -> 0.9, 241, 280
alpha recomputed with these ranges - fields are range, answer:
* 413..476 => 220.1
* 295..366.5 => 213.1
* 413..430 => 277.5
